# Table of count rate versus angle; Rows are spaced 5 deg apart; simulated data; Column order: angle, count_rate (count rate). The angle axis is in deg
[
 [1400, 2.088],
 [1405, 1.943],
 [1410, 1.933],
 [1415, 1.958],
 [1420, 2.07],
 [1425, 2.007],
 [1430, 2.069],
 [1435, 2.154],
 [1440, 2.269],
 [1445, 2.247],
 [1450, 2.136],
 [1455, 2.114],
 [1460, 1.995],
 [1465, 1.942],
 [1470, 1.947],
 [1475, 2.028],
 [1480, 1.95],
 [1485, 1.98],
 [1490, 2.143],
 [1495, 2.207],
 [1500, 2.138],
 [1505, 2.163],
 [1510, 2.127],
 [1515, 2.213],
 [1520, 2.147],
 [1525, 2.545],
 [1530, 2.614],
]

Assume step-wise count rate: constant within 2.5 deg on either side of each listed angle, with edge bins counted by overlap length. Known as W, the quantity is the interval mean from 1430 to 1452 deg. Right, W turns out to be 2.19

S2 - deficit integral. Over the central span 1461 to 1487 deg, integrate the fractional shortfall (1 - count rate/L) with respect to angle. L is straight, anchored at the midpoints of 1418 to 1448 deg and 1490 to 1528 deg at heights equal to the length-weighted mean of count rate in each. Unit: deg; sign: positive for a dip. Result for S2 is 2.5 deg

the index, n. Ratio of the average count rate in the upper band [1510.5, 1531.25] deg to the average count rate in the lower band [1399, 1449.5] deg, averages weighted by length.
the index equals 1.1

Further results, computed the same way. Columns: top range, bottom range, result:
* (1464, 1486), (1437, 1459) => 0.91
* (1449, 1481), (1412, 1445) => 0.96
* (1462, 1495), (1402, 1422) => 1.02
